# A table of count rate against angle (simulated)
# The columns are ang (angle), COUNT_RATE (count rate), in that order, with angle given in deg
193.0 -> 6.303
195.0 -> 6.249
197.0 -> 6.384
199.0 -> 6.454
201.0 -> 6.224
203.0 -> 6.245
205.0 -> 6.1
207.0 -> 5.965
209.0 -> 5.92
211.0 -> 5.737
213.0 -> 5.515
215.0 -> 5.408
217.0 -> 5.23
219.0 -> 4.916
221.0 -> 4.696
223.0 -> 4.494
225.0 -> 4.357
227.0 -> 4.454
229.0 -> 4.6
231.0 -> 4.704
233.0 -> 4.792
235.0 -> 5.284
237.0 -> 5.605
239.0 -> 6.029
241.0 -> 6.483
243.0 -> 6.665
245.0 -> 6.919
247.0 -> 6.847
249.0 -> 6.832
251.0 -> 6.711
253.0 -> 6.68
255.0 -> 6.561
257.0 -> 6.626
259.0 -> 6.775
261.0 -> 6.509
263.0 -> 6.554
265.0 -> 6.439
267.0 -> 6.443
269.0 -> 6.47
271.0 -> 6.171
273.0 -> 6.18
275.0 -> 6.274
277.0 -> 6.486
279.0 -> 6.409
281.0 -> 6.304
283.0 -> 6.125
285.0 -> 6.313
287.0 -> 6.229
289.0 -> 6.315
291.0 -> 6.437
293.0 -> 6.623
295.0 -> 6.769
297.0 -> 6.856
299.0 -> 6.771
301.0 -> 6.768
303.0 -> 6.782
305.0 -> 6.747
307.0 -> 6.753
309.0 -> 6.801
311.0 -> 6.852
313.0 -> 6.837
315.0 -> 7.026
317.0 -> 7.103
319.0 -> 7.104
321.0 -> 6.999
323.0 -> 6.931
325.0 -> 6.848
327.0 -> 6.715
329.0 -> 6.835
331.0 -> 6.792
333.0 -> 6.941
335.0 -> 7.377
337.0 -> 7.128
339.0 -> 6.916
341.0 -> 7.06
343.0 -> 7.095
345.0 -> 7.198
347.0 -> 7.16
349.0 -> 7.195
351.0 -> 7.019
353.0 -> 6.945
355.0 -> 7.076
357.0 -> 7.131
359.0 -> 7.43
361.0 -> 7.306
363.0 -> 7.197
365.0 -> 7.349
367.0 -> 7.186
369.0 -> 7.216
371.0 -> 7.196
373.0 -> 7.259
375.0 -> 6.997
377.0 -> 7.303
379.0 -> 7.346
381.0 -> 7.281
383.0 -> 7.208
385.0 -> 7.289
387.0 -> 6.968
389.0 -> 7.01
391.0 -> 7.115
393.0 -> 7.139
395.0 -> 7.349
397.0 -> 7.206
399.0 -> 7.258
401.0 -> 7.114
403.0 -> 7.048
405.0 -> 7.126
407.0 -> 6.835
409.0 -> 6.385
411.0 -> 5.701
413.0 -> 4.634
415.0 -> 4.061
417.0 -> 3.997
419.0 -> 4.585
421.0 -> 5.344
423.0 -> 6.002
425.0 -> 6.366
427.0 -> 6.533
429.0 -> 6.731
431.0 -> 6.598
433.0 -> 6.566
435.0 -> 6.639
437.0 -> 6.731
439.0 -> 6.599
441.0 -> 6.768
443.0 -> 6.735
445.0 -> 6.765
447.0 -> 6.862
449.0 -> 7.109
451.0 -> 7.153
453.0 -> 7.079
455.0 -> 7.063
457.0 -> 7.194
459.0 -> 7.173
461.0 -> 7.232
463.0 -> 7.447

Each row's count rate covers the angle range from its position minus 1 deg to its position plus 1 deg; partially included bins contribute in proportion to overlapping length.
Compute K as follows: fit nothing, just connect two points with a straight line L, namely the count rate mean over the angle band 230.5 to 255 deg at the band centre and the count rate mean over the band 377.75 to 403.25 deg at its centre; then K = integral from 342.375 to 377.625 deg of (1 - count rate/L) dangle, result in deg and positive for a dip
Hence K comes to -1.0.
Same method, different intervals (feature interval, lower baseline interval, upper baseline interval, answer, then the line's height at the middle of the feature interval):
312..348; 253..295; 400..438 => -4.14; 6.28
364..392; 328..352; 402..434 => -3.01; 6.5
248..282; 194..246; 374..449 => -3.96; 5.82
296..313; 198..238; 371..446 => -2.60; 5.89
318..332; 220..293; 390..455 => -1.51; 6.22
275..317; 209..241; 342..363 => -2.39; 6.26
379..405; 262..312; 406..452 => -3.82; 6.25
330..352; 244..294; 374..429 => -1.99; 6.49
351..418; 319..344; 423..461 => 0.53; 6.89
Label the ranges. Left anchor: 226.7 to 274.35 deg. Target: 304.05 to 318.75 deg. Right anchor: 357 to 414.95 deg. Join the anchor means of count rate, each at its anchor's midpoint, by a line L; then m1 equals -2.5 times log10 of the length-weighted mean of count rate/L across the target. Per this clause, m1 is -0.058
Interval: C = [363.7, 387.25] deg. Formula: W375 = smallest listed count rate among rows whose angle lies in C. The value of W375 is 6.968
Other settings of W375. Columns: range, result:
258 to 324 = 6.125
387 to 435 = 3.997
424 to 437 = 6.366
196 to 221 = 4.696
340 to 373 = 6.945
